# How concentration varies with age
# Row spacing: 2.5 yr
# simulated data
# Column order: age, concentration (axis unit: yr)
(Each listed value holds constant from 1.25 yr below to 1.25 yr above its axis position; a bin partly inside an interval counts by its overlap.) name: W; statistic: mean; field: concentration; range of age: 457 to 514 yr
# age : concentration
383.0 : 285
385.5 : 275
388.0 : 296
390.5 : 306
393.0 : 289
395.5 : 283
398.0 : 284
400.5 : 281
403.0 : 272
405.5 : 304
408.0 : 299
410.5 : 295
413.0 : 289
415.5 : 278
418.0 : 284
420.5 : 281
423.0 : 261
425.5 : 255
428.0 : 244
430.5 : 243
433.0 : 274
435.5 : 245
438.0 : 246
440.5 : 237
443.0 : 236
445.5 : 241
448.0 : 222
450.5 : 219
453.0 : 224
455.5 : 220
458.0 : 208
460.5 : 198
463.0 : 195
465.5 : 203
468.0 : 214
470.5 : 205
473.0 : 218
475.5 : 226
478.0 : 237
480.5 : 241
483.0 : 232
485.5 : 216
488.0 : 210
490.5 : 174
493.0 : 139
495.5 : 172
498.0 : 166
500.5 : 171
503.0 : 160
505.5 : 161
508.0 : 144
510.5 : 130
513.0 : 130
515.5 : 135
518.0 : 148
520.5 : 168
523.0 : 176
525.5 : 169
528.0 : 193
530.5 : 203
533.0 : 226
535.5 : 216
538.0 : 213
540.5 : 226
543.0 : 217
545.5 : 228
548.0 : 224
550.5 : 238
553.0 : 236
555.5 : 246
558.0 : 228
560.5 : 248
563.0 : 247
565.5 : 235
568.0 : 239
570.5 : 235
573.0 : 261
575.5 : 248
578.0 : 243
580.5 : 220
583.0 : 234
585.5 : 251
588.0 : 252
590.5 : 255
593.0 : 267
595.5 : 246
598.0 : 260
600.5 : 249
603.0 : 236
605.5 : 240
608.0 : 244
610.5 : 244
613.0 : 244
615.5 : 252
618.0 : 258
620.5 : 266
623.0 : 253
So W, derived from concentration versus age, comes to 189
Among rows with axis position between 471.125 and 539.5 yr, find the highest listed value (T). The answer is 241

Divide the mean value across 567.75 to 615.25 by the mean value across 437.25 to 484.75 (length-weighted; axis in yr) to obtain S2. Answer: 1.11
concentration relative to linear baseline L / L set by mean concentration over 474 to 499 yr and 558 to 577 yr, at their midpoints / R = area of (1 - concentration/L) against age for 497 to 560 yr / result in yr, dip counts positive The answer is 9.5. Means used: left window 202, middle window 191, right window 244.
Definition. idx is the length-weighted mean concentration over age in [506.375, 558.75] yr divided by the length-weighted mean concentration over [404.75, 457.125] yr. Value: 0.76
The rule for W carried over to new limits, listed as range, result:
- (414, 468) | 238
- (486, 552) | 183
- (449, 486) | 217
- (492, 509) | 160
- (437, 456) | 231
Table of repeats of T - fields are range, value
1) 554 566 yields 248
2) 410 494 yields 295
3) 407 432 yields 299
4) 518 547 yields 228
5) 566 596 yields 267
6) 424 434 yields 274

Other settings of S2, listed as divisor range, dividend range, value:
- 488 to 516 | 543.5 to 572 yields 1.52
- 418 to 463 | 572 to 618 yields 1.04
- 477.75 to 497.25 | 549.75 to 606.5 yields 1.22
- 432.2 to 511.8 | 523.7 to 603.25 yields 1.14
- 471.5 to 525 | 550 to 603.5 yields 1.37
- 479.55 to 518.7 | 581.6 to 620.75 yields 1.46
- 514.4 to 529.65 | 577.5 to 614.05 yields 1.48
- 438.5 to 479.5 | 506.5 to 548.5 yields 0.84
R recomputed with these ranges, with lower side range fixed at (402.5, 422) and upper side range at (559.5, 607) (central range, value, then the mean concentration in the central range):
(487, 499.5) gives 4.5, 171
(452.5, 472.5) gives 4.9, 208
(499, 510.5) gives 4.7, 156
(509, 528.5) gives 8.0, 155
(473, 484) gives 1.6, 232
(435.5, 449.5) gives 2.2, 237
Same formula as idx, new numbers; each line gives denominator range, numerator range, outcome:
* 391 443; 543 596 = 0.89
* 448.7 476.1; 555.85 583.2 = 1.13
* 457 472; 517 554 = 1.01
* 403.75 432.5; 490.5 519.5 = 0.55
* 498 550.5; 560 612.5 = 1.34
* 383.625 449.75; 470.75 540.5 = 0.69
